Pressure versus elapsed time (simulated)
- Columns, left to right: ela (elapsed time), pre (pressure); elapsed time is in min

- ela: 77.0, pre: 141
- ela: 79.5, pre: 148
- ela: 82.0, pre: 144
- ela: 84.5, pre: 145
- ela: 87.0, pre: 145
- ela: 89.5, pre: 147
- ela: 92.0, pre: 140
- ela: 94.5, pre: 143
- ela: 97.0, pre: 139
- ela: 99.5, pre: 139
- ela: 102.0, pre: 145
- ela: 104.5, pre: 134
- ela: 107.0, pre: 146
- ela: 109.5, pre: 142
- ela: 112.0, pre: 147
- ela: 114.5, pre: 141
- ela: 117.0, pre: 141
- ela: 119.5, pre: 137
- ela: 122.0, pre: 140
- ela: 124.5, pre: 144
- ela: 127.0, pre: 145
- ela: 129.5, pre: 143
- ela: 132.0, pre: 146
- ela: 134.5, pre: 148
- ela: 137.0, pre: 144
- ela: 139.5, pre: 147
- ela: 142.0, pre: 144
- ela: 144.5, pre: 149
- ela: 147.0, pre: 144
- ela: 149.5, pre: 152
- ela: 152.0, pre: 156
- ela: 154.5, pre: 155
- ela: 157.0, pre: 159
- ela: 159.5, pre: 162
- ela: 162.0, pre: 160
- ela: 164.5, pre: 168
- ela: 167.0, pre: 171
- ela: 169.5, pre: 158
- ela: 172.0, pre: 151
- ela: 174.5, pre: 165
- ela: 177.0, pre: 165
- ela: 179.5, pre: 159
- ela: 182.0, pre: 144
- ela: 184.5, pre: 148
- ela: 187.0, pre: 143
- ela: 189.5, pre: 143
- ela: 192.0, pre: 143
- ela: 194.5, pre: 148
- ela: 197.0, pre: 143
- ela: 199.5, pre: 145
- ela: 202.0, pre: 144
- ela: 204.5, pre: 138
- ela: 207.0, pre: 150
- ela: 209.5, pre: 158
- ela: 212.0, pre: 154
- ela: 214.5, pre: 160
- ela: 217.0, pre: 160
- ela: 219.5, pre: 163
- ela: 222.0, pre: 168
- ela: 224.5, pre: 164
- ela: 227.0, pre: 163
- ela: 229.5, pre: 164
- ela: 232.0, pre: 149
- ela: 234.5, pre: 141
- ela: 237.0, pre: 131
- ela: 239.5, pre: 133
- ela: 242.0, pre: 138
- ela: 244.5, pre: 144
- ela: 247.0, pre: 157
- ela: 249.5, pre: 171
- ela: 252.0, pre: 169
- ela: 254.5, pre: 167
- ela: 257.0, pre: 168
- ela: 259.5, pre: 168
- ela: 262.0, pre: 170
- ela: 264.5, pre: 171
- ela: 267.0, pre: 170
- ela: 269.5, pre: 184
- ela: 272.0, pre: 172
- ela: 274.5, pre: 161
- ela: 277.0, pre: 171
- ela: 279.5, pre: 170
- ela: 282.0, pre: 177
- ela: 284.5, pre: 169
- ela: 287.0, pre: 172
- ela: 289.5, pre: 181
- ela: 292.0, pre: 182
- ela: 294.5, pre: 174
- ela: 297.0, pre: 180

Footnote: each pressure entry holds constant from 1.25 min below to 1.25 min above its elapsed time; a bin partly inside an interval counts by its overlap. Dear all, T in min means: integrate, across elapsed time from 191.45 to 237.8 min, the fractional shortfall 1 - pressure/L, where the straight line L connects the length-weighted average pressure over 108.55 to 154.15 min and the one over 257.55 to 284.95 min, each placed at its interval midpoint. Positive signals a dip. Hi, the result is 2.43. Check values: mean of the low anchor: 145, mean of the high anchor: 171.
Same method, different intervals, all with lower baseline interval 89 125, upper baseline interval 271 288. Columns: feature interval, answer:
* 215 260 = 1.87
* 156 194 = -0.75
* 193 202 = 0.66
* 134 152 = 0.01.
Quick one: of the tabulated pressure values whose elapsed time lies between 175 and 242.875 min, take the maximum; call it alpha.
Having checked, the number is 168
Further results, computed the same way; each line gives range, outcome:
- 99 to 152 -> 156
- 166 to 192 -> 171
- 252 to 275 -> 184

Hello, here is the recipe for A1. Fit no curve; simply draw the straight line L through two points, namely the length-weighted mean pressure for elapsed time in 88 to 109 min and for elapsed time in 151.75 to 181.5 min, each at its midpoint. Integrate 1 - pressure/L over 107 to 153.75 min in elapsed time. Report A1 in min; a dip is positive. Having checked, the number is 1.7 min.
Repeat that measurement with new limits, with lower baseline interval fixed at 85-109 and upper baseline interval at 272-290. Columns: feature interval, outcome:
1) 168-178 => -0.4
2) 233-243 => 1.7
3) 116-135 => 0.5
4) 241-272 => 0.4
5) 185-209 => 2.0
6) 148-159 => -0.3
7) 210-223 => 0.0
